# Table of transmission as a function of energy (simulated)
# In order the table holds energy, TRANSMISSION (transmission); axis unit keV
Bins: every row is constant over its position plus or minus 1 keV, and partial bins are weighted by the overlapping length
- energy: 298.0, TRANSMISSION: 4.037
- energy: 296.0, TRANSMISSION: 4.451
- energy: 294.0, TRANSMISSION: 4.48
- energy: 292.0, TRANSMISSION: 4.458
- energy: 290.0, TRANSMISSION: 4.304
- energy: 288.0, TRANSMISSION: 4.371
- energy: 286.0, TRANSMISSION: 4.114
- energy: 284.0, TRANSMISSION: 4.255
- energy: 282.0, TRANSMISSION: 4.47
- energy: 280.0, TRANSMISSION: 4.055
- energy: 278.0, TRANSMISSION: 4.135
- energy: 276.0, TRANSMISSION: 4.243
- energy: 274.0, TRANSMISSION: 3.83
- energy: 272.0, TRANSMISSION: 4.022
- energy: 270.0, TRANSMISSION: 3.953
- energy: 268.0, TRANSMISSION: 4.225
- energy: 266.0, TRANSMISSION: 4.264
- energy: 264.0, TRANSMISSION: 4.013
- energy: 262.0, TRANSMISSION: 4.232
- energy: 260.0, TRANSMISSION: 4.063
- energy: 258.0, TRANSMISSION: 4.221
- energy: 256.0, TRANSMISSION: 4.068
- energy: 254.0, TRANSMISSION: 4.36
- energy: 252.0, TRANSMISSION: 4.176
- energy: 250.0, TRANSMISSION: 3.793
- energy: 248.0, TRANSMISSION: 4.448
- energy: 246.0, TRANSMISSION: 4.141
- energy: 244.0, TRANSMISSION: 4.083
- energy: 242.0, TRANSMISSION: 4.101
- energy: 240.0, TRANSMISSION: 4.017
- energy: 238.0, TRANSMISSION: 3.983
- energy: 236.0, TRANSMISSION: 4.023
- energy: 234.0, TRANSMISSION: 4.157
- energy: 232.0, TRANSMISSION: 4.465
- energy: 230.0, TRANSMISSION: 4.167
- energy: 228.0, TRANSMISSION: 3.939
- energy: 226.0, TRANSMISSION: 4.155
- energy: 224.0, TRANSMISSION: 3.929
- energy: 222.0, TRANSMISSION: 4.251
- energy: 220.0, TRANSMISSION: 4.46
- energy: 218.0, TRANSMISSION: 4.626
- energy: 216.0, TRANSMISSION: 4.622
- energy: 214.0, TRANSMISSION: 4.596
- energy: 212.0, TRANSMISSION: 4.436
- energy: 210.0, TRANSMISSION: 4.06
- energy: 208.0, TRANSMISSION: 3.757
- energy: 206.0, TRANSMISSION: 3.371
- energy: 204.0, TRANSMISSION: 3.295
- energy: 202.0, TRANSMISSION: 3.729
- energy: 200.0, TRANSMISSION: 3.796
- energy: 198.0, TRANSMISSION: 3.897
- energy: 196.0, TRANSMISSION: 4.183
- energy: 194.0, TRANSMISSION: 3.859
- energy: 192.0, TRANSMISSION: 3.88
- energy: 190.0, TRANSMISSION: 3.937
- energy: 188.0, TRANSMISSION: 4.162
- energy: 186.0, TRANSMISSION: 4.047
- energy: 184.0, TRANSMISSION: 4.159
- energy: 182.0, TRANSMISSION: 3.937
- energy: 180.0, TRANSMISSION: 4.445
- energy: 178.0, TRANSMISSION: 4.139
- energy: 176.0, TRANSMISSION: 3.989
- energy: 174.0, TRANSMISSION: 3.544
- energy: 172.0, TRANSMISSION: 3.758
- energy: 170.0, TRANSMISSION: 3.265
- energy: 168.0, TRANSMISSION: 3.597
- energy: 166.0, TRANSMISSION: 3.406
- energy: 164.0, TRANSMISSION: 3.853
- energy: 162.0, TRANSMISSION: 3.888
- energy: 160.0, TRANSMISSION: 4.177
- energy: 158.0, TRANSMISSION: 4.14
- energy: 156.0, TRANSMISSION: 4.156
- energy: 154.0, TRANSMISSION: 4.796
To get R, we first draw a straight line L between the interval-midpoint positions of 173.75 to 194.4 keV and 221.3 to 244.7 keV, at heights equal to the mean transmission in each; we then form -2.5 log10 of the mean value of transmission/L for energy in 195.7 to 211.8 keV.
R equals 0.079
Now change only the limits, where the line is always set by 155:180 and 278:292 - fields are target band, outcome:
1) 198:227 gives -0.016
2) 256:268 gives 0.007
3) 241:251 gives 0.004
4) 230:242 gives -0.010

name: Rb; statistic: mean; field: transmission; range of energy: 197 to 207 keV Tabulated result 3.62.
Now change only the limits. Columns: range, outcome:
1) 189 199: 3.95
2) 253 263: 4.19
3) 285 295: 4.35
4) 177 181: 4.29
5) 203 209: 3.47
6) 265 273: 4.12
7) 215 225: 4.38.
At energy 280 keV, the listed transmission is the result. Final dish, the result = 4.055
